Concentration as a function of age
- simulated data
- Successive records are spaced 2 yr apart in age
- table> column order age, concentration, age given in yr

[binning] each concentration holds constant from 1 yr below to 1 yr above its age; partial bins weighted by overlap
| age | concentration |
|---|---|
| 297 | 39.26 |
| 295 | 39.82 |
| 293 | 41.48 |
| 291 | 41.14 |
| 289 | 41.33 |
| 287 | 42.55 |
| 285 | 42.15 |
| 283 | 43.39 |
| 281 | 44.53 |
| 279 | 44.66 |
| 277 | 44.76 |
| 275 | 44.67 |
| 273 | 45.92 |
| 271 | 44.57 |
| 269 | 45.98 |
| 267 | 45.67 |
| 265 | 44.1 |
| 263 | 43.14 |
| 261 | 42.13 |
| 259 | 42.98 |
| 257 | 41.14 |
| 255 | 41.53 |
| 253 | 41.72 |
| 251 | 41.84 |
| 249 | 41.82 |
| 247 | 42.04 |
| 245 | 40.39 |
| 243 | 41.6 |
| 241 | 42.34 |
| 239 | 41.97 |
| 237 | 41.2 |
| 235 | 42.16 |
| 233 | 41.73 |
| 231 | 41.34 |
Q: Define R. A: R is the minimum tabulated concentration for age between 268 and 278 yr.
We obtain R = 44.57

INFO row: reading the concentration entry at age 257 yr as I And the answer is 41.14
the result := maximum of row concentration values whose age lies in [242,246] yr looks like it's 41.6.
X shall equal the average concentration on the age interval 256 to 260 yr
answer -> 42.1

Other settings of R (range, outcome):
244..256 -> 40.39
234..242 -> 41.2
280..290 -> 41.33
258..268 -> 42.13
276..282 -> 44.53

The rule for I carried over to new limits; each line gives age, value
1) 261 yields 42.13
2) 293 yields 41.48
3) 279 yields 44.66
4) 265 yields 44.1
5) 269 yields 45.98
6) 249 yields 41.82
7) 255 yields 41.53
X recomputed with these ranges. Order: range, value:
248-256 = 41.7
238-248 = 41.7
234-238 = 41.7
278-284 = 44.2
